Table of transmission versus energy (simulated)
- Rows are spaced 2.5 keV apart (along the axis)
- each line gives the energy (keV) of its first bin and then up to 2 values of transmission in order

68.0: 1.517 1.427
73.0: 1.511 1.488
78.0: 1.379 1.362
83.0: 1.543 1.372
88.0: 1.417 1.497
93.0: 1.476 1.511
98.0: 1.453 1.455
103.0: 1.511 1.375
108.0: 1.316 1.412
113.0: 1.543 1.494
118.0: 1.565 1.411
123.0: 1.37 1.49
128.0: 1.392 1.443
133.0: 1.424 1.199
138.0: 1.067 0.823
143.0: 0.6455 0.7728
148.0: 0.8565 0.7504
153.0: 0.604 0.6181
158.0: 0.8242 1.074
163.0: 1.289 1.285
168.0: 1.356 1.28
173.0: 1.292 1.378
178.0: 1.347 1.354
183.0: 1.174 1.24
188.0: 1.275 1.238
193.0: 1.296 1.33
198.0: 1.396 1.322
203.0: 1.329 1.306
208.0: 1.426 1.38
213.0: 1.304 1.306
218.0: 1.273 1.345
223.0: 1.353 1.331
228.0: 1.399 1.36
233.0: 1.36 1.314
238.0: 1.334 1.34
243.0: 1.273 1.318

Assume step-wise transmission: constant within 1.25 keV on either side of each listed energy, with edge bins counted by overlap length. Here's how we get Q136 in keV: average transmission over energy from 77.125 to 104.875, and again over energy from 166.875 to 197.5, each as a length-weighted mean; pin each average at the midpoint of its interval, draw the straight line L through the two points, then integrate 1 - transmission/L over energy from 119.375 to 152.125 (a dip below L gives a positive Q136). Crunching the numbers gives 6.19 keV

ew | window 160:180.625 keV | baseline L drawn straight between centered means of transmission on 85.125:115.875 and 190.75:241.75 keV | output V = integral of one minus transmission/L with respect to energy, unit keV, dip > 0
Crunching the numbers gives 1.2 keV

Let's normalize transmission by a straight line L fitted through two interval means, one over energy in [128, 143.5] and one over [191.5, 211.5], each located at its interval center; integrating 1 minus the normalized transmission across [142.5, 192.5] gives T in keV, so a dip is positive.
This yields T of 6.30 keV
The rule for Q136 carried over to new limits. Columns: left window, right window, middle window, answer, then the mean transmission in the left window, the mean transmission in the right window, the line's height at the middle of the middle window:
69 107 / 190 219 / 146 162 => 6.79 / 1.45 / 1.33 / 1.38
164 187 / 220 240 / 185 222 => 0.17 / 1.3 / 1.35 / 1.33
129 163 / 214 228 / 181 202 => -1.93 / 0.947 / 1.33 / 1.18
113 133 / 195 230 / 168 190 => 1.45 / 1.46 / 1.34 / 1.39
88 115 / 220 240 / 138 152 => 6.17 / 1.45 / 1.35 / 1.42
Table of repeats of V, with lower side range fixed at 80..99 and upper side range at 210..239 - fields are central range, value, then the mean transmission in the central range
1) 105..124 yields -0.1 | 1.44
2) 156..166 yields 2.3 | 1.07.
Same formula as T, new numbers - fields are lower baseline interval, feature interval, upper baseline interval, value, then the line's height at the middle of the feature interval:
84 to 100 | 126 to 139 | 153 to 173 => -0.8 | 1.24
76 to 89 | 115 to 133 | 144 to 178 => -3.4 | 1.22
